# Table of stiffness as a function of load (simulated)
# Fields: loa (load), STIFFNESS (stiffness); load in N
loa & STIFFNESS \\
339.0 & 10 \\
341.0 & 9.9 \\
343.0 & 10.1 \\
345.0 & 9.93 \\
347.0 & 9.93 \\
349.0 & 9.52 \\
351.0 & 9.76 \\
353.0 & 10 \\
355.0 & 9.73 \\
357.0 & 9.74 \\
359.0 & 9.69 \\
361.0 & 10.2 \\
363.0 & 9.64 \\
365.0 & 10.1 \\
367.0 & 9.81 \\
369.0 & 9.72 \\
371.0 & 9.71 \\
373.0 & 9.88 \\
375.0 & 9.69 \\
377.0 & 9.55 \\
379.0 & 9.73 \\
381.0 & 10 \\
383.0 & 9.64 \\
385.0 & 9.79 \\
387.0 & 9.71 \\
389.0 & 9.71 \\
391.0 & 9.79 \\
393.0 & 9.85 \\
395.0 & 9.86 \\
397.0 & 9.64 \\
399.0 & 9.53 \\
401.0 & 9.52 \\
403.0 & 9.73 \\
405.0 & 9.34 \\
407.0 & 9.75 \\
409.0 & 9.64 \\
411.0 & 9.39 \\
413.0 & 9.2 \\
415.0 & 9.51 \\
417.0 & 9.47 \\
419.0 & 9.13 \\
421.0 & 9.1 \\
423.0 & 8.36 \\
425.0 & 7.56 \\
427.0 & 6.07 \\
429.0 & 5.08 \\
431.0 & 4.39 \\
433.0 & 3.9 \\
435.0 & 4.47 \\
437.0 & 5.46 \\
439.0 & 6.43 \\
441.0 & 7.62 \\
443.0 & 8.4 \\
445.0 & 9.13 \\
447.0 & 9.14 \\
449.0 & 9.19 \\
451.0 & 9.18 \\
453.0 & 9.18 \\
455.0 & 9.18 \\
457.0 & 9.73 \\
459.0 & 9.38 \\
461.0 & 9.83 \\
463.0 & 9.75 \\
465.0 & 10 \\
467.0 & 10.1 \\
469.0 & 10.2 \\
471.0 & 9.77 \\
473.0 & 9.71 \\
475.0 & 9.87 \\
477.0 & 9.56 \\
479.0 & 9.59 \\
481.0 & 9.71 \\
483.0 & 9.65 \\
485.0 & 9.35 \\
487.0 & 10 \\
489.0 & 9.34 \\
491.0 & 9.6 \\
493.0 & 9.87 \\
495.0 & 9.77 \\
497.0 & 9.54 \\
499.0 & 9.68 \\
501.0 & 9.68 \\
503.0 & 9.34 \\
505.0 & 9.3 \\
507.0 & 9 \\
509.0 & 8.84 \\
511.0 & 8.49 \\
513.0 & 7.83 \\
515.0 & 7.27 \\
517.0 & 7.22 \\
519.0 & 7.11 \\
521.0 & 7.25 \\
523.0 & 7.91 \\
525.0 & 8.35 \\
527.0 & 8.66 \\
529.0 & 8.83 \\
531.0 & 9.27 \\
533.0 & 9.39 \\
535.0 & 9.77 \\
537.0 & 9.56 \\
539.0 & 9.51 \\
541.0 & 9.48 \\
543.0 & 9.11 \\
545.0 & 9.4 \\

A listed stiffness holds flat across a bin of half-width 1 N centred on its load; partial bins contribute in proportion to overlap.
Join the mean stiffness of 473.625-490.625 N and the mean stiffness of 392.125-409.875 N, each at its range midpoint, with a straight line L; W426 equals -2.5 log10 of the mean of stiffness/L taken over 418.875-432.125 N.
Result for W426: 0.36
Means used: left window 9.65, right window 9.63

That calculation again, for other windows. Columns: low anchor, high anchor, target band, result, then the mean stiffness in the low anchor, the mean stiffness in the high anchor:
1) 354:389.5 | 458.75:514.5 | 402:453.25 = 0.21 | 9.78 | 9.51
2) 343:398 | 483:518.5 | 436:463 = 0.08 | 9.8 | 9.05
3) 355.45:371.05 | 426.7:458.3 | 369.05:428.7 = -0.07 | 9.83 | 7.33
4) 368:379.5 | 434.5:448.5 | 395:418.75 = -0.11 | 9.71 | 7.4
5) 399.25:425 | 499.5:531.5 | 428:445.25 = 0.45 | 9.28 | 8.4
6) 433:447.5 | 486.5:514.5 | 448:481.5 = -0.22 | 6.94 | 9.26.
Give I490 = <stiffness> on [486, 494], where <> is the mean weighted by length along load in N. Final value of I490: 9.7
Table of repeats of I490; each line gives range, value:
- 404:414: 9.46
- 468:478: 9.82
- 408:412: 9.52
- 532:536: 9.58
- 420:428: 7.77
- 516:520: 7.17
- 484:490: 9.56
